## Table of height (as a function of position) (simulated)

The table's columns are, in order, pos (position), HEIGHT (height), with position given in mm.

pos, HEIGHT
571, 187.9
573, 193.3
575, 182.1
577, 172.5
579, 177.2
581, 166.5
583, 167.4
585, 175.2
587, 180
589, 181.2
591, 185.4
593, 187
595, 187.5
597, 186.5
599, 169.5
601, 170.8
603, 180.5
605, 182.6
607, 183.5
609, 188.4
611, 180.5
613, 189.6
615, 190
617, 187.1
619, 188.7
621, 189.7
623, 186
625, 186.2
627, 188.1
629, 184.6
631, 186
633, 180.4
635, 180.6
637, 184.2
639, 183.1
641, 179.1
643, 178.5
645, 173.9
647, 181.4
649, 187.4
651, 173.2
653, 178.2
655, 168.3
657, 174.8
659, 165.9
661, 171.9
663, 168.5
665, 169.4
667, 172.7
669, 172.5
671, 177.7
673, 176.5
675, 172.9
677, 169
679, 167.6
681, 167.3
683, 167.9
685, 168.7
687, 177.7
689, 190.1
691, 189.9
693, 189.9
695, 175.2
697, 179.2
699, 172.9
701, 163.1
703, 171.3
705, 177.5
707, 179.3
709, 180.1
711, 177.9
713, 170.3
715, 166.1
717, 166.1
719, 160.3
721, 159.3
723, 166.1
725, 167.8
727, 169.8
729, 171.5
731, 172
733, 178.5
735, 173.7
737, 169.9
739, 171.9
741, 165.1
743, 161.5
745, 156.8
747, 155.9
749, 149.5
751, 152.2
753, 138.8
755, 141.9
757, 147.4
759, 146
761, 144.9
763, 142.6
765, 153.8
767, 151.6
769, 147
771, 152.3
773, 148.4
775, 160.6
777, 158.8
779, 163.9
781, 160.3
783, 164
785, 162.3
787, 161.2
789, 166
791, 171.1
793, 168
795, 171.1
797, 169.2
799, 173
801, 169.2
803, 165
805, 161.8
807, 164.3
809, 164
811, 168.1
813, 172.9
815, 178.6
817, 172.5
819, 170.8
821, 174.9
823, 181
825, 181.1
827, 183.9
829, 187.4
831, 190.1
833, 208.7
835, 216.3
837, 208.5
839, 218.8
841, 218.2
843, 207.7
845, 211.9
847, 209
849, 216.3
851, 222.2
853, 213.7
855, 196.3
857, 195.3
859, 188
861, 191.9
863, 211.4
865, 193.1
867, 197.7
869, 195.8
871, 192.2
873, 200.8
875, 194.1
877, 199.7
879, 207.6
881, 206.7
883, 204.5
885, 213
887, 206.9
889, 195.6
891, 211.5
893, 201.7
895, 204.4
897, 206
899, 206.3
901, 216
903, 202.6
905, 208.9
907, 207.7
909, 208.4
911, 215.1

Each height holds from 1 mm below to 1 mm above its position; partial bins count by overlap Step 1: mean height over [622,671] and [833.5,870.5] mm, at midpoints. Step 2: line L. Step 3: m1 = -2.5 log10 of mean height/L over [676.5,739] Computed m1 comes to 0.08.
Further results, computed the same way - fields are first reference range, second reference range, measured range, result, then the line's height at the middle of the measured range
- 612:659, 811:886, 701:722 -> 0.10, 188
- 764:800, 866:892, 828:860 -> -0.11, 187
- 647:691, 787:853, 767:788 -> 0.16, 182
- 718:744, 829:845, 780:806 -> 0.15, 192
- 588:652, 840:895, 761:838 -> 0.17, 198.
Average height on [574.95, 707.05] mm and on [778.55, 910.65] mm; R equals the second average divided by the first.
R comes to 1.07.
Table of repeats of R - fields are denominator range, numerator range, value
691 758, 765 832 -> 1.00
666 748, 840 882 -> 1.18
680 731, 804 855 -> 1.11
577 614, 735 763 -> 0.86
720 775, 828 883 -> 1.29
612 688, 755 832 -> 0.92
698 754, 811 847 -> 1.16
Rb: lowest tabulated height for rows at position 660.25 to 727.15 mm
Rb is 159.3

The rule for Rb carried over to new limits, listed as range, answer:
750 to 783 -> 138.8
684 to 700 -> 168.7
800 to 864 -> 161.8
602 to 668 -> 165.9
